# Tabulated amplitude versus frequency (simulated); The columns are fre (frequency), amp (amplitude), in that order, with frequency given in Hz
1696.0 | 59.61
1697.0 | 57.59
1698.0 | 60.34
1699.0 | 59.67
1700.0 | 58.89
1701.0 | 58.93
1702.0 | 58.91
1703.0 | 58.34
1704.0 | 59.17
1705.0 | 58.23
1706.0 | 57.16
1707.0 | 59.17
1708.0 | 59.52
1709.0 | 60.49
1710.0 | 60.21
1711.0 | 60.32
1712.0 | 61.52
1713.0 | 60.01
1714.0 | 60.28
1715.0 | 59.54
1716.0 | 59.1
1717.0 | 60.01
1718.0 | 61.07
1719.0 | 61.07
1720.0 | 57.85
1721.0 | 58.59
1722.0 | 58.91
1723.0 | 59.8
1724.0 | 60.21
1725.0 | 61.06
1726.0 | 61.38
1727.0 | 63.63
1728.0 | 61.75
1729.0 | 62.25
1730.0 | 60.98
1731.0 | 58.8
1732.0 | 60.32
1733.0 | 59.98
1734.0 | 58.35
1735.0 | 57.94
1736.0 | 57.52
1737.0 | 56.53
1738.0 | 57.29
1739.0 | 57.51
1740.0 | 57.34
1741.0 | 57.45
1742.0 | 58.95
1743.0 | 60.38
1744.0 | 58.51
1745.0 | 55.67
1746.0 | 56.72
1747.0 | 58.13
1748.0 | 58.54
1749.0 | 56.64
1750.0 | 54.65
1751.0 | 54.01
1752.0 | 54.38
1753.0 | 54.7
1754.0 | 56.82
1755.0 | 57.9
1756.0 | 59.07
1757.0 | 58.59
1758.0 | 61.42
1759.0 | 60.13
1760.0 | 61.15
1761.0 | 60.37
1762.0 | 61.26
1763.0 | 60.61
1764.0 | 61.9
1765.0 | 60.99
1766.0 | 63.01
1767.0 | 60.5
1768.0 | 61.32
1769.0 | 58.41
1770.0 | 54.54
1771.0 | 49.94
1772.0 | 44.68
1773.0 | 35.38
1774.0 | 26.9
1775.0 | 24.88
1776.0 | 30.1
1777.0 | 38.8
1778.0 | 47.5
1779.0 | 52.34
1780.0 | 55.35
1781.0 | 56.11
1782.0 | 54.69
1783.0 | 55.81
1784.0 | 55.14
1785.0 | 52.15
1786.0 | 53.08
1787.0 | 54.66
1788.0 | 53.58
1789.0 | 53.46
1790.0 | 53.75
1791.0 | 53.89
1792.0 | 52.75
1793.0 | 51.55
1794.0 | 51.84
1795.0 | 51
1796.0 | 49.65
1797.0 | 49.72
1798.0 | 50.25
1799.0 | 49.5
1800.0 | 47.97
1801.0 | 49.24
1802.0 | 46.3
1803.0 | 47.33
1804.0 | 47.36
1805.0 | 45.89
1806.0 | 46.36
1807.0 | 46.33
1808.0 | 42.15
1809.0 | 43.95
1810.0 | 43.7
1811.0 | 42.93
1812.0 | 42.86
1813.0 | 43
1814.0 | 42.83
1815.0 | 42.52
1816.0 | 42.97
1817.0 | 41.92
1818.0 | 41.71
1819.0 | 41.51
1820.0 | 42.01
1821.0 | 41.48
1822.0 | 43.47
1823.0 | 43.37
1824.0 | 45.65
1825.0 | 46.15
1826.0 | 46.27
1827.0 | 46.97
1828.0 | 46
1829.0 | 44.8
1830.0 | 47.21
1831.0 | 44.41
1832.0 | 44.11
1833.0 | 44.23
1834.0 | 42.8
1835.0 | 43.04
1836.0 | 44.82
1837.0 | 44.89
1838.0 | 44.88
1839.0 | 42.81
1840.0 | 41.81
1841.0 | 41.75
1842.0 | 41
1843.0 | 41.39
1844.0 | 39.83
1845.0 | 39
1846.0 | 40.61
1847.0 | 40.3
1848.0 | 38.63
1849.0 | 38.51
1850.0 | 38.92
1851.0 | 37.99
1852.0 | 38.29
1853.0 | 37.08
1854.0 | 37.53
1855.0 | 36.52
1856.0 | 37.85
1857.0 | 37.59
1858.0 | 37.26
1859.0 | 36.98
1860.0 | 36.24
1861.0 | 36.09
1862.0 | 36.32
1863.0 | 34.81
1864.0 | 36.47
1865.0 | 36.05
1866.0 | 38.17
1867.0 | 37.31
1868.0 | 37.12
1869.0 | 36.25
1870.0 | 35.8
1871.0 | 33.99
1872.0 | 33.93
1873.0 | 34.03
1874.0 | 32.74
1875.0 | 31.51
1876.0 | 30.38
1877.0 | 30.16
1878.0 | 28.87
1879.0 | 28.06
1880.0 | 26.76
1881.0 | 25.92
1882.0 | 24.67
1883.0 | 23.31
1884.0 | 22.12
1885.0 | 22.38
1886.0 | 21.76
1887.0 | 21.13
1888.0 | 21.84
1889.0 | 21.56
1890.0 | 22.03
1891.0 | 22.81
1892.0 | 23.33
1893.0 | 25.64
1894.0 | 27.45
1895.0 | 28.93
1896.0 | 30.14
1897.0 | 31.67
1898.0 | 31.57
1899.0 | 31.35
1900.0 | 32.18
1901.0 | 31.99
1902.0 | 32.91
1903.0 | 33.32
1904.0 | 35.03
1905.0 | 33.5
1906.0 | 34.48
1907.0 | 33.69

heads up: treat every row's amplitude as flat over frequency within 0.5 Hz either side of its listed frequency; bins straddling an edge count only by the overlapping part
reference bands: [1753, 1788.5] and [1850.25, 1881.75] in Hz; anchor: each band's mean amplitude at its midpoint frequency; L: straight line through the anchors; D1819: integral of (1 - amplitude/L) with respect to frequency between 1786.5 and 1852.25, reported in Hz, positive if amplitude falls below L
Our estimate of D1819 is -2.1 Hz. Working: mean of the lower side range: 53.1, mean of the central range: 45.1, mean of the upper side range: 34.6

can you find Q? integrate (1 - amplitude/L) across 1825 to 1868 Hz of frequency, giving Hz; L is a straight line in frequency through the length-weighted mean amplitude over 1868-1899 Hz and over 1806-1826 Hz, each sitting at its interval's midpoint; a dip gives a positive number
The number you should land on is -4.8 Hz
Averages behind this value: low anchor 43.3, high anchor 27.9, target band 40.4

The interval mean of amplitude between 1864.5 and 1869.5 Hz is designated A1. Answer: 37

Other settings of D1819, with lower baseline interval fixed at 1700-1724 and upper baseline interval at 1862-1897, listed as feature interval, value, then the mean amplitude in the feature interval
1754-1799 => -4.6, 52.7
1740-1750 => -0.8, 57.7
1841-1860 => -2.3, 38.6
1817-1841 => -3.6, 44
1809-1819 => -0.4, 42.7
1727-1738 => -0.7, 59.5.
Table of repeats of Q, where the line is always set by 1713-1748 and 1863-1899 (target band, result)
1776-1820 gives -2.3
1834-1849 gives -1.9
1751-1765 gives -1.4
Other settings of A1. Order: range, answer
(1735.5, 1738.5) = 57.1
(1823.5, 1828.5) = 46.2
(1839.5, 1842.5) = 41.5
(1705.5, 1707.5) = 58.2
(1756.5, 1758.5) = 60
